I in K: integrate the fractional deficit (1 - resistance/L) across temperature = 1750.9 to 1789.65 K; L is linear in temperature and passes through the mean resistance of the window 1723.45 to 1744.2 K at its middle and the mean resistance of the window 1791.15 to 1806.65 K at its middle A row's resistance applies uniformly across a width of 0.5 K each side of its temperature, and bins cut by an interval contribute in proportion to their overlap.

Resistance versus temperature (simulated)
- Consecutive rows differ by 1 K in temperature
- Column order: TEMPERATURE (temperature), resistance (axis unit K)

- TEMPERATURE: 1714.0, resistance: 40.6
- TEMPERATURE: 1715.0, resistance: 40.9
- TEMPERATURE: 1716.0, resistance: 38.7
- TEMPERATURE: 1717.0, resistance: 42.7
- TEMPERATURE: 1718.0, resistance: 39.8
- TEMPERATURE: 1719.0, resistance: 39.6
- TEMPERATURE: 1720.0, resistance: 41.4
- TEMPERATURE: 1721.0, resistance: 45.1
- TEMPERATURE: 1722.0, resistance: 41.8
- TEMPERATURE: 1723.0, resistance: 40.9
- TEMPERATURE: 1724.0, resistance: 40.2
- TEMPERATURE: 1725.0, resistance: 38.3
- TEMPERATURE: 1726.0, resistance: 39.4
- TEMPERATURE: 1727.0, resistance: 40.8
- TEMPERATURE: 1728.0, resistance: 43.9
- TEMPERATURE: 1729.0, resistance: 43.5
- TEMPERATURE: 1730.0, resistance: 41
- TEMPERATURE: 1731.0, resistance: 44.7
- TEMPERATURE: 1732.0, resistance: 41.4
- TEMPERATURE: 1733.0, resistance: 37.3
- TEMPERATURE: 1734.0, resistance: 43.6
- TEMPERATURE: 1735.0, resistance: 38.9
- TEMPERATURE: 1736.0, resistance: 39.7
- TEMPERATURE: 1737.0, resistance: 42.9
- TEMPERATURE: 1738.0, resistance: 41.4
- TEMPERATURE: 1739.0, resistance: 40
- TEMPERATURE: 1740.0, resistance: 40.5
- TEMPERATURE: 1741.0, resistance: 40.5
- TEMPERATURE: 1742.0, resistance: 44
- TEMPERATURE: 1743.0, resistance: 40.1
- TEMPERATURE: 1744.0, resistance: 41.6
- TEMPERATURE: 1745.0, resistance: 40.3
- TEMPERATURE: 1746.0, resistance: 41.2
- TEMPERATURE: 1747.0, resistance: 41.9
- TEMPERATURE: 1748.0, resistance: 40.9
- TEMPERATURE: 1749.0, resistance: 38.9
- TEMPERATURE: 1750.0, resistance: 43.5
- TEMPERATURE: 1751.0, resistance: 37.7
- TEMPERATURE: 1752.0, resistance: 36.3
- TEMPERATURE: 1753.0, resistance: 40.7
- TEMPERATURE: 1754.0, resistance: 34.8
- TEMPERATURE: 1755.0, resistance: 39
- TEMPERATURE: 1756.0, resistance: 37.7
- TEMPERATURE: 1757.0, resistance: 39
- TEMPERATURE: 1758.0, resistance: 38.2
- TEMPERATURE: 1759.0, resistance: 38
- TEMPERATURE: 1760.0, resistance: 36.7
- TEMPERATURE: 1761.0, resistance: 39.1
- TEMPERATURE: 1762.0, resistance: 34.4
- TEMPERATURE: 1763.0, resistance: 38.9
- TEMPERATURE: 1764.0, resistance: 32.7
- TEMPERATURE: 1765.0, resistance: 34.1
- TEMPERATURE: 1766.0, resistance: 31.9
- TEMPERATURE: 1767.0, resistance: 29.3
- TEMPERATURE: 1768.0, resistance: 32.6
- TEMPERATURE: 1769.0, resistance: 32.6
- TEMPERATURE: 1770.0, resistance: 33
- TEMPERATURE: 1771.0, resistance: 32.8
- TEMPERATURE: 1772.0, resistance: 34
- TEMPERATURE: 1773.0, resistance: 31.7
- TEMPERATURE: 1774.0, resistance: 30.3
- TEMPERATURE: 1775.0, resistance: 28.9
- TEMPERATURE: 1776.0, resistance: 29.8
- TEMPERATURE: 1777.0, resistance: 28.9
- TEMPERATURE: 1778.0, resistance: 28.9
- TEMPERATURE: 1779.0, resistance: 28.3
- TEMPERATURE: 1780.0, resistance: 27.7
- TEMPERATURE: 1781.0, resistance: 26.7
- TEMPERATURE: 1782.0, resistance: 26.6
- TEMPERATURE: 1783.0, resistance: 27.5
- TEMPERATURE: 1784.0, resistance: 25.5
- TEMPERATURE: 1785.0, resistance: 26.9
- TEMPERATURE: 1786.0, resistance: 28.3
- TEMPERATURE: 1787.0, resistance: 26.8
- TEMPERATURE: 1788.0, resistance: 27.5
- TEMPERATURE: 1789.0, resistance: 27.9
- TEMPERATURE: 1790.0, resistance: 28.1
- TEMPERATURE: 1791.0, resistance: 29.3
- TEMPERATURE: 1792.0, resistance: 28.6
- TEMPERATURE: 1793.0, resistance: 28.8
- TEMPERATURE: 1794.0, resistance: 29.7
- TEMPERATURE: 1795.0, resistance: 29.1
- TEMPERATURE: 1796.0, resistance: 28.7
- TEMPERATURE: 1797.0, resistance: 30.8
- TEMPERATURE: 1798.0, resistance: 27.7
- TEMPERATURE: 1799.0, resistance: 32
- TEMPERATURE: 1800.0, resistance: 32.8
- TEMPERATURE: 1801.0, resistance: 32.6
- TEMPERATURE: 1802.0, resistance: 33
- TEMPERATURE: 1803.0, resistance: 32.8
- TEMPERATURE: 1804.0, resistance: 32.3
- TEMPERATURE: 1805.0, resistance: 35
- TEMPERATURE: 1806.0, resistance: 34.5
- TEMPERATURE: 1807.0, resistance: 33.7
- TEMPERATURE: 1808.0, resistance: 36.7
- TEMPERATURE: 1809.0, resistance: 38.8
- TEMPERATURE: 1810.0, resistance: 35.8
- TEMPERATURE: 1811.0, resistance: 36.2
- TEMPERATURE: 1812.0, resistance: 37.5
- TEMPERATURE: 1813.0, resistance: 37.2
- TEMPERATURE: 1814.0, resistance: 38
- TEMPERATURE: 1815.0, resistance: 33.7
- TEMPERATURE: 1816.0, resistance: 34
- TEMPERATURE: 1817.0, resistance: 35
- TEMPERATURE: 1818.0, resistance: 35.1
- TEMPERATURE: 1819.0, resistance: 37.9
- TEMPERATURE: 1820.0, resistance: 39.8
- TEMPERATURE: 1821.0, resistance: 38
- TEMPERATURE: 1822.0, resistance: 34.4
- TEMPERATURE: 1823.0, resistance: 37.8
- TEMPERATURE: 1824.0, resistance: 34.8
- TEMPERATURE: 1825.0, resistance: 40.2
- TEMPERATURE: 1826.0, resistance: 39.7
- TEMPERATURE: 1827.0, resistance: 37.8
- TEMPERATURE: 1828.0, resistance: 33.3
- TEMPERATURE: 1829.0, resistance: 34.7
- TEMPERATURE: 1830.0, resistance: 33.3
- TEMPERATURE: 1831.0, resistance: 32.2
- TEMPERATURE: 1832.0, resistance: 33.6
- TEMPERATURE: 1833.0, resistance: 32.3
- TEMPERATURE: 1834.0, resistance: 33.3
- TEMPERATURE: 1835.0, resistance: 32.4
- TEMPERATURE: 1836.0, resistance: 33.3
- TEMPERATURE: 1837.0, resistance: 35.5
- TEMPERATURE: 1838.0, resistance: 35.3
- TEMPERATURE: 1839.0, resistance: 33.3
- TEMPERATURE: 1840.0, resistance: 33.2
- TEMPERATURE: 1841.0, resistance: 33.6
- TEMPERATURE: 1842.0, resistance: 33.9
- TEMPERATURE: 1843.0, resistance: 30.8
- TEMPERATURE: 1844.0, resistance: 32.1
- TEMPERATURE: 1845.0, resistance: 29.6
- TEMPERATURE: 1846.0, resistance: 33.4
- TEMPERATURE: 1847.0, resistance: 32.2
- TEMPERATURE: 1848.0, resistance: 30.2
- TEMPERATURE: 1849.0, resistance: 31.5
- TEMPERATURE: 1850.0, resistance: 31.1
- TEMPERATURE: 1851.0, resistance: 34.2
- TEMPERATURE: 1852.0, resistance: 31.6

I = 3.7 K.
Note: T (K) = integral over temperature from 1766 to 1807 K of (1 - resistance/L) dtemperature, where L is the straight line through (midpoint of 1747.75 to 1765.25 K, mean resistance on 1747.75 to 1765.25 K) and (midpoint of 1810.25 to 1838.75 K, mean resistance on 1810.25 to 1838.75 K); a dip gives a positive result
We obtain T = 7.6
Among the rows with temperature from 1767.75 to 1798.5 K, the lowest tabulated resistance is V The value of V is 25.5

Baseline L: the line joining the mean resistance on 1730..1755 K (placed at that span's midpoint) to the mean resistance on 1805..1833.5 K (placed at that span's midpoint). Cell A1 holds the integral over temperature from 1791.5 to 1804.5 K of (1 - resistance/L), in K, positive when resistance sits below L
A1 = 2.3 K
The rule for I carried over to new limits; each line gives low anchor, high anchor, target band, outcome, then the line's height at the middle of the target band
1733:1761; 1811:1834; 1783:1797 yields 3.51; 37.6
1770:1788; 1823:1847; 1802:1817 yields -1.73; 31.7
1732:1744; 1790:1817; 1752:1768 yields 0.86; 38.2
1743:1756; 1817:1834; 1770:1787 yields 4.11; 38.2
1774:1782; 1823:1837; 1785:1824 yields -1.48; 31.7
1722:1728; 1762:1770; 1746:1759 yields -1.28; 35.6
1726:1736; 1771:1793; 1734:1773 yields -2.28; 35.8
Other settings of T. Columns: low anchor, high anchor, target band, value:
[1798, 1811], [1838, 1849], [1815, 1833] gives -1.43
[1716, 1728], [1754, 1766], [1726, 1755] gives -1.36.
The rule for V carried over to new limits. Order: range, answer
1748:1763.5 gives 34.4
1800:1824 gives 32.3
